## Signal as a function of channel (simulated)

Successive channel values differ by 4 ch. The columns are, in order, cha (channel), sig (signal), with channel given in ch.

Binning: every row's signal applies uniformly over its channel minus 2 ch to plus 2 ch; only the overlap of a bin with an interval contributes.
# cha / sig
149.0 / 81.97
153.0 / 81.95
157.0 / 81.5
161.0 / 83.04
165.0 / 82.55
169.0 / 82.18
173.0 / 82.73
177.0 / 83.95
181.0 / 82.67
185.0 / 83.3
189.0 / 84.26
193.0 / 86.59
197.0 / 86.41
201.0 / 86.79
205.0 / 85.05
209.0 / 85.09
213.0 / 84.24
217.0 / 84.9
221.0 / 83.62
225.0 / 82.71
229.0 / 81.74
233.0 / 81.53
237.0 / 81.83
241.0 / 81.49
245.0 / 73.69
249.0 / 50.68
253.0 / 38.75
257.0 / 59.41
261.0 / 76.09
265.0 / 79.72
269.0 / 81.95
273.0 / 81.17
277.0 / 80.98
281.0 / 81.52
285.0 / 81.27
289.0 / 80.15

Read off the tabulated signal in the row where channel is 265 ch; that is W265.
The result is 79.72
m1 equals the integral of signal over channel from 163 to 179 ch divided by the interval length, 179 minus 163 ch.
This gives 82.9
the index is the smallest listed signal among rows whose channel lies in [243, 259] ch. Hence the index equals 38.75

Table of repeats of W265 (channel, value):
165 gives 82.55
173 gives 82.73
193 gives 86.59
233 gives 81.53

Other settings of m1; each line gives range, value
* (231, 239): 81.7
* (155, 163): 82.3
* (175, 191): 83.5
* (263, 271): 80.8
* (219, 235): 82.4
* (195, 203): 86.6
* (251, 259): 49.1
